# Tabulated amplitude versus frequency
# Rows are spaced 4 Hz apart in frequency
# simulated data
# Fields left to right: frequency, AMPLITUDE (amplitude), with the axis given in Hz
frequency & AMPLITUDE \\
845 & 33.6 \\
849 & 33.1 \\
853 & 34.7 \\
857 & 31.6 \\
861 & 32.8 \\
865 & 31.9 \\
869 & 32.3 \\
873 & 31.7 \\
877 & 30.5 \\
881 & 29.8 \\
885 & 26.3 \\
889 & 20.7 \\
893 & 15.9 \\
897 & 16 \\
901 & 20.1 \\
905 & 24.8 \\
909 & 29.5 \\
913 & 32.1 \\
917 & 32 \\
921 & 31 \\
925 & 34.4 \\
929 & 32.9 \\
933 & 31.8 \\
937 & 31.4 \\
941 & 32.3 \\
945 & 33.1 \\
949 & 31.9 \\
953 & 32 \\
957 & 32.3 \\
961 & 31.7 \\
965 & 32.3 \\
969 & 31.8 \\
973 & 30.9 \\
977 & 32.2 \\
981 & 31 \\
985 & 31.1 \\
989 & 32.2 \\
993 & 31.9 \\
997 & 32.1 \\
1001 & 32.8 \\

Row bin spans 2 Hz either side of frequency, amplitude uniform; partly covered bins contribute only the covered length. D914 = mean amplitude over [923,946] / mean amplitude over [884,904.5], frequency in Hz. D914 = 1.64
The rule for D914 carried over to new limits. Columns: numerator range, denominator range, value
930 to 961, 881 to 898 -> 1.52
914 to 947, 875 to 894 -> 1.29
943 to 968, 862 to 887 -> 1.06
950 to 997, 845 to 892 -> 1.05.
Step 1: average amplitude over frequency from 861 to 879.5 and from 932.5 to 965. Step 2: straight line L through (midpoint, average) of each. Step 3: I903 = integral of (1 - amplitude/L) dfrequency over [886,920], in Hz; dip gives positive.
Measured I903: 8.2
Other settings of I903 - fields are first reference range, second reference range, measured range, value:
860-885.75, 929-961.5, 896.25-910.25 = 3.8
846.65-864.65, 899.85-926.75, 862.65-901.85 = 7.1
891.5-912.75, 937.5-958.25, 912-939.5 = -5.0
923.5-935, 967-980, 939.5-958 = 0.0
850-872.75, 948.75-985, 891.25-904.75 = 5.8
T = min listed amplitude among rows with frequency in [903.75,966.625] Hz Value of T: 24.8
